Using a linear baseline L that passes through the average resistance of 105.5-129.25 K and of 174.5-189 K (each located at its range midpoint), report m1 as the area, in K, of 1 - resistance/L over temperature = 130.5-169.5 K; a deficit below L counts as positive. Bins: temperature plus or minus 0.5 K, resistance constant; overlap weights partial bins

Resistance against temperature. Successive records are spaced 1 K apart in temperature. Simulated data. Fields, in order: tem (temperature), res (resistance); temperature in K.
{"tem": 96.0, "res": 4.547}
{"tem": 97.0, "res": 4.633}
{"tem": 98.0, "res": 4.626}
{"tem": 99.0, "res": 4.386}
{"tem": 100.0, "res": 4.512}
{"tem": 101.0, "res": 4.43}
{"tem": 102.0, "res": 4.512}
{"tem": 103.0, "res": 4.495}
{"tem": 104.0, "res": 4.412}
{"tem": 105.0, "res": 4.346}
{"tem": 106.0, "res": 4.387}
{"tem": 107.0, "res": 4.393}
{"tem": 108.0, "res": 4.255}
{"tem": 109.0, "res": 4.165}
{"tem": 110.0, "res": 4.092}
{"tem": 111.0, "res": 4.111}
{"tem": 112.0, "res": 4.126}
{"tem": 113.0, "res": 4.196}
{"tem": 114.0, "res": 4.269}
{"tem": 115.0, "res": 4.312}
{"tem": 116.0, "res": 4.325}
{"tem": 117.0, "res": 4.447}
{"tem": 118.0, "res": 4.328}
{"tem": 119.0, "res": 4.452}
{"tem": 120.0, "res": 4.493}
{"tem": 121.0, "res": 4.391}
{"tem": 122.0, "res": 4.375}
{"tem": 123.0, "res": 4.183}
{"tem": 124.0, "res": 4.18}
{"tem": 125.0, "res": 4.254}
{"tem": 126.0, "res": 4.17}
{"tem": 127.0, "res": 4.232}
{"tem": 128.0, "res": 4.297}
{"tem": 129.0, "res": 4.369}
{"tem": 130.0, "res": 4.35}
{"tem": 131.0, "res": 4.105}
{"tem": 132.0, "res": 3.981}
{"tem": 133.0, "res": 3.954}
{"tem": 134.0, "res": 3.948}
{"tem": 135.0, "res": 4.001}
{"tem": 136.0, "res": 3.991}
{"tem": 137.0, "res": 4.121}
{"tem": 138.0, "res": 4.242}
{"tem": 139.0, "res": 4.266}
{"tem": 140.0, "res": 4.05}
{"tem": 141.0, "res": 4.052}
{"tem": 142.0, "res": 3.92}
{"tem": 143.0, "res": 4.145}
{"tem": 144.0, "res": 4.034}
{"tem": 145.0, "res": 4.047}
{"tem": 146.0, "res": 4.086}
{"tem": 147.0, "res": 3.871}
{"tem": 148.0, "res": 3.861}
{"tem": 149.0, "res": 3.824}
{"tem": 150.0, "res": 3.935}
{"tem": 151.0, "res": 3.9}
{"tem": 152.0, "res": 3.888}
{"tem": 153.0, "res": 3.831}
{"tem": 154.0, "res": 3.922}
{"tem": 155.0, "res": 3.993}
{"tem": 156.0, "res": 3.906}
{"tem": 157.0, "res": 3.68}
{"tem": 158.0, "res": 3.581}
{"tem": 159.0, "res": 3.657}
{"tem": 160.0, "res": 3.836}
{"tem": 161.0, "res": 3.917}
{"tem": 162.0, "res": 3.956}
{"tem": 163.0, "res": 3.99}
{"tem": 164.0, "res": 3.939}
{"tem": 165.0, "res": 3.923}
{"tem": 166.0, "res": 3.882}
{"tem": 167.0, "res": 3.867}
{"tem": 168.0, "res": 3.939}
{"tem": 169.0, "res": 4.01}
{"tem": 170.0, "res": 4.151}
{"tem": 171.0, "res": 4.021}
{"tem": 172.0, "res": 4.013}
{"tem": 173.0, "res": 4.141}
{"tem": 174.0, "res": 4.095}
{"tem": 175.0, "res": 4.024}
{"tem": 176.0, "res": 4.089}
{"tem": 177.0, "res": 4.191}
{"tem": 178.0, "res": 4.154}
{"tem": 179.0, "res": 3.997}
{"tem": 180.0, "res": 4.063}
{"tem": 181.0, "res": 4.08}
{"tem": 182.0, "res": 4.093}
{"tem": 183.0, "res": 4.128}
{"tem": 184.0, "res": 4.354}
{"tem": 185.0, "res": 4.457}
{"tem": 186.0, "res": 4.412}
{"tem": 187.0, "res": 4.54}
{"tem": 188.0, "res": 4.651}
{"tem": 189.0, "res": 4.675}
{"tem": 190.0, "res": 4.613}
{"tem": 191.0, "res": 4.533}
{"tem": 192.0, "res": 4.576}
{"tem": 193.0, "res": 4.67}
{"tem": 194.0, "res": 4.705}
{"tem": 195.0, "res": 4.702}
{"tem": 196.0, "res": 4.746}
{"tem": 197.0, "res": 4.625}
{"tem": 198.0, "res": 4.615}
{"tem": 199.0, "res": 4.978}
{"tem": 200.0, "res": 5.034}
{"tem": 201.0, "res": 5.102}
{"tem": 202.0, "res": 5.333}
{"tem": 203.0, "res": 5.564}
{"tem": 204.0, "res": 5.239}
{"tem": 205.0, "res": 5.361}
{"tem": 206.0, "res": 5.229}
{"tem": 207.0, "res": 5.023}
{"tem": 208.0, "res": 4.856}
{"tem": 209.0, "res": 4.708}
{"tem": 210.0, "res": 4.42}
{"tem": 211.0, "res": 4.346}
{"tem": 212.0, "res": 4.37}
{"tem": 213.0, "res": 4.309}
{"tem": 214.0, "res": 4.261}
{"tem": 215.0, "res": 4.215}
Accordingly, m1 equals 2.9 K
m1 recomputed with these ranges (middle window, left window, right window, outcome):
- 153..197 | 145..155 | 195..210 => 2.7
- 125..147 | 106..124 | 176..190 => 0.9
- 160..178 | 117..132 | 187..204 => 2.4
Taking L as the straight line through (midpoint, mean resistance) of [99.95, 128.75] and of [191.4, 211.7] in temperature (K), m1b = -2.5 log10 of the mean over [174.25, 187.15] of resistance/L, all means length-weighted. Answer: 0.14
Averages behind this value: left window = 4.31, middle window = 4.19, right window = 4.88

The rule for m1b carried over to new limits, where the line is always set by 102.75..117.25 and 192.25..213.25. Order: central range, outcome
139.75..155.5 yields 0.14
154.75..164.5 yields 0.19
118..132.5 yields 0.03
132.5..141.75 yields 0.10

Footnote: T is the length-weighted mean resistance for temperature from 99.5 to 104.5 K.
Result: 4.47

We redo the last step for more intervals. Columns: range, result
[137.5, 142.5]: 4.11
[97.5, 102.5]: 4.49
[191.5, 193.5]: 4.62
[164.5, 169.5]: 3.92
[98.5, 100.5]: 4.45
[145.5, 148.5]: 3.94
